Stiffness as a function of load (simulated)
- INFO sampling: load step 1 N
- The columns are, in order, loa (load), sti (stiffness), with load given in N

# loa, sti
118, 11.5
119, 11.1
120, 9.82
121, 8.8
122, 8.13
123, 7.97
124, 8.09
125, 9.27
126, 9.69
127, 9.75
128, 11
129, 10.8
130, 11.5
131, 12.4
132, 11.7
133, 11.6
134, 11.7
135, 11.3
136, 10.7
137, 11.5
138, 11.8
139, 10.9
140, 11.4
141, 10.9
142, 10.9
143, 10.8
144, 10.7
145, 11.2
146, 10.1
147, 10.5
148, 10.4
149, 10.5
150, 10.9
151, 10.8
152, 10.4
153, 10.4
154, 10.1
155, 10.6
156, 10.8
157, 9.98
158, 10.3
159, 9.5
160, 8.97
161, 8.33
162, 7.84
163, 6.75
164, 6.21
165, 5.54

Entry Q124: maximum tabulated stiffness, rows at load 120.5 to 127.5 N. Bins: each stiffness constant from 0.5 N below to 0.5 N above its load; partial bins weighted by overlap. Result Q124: 9.75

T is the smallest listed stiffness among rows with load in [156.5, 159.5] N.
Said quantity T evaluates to 9.5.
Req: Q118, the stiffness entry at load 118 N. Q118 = 11.5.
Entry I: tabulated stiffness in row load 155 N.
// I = 10.6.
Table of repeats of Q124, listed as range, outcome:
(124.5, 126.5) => 9.69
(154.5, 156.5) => 10.8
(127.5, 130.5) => 11.5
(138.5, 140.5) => 11.4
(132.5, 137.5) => 11.7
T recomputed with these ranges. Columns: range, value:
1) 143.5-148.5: 10.1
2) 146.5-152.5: 10.4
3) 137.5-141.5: 10.9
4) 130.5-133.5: 11.6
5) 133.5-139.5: 10.7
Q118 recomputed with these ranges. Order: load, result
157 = 9.98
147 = 10.5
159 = 9.5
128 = 11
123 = 7.97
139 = 10.9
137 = 11.5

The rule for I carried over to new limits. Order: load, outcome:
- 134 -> 11.7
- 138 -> 11.8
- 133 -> 11.6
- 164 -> 6.21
